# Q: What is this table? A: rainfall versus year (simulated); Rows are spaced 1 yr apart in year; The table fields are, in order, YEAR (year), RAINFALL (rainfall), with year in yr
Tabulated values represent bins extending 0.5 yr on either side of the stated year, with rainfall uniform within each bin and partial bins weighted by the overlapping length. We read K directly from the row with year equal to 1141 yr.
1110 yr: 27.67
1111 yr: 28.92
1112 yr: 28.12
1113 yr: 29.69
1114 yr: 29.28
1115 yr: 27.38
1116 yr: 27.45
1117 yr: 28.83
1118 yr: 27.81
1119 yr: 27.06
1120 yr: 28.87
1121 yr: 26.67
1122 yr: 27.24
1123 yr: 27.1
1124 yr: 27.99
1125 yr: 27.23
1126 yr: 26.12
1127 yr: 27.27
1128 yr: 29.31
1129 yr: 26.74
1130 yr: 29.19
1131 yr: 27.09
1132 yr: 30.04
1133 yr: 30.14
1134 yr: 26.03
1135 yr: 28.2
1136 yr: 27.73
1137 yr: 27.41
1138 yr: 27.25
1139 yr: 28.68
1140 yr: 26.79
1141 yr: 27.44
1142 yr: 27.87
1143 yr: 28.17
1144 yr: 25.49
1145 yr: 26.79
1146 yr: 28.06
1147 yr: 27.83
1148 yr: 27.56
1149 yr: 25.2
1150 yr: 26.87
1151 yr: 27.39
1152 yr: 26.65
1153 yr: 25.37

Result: 27.44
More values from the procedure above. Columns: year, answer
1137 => 27.41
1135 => 28.2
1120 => 28.87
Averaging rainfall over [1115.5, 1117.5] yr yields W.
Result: 28.1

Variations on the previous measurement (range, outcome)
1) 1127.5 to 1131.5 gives 28.1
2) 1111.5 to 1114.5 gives 29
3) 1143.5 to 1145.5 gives 26.1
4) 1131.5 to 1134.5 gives 28.7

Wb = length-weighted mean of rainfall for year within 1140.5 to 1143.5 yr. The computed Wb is 27.8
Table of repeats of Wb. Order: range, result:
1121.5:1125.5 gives 27.4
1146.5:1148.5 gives 27.7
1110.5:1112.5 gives 28.5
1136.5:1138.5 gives 27.3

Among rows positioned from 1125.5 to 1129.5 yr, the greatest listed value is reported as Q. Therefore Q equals 29.31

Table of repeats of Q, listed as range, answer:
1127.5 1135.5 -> 30.14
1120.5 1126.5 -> 27.99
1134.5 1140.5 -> 28.68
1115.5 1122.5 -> 28.87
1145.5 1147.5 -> 28.06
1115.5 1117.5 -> 28.83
